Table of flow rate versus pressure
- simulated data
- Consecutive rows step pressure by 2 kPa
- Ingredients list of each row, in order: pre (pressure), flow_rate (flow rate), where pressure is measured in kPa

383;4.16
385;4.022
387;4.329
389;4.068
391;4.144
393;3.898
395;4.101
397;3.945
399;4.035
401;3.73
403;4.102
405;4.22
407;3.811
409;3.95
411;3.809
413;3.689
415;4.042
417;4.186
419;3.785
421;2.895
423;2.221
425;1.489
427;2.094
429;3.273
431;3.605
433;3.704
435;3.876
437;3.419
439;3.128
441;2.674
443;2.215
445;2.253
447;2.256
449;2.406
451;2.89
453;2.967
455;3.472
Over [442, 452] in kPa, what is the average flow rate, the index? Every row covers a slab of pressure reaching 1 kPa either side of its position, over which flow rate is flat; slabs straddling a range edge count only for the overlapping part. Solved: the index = 2.4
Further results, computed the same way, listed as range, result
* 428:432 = 3.44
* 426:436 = 3.31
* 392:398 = 3.98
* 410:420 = 3.9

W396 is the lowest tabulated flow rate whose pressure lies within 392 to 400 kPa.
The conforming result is 3.898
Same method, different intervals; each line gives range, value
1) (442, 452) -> 2.215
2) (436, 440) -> 3.128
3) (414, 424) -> 2.221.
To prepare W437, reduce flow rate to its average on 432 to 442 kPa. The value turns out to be 3.36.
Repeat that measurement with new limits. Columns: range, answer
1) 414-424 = 3.43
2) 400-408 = 3.97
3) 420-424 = 2.56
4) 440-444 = 2.44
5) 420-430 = 2.39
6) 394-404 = 3.98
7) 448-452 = 2.65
